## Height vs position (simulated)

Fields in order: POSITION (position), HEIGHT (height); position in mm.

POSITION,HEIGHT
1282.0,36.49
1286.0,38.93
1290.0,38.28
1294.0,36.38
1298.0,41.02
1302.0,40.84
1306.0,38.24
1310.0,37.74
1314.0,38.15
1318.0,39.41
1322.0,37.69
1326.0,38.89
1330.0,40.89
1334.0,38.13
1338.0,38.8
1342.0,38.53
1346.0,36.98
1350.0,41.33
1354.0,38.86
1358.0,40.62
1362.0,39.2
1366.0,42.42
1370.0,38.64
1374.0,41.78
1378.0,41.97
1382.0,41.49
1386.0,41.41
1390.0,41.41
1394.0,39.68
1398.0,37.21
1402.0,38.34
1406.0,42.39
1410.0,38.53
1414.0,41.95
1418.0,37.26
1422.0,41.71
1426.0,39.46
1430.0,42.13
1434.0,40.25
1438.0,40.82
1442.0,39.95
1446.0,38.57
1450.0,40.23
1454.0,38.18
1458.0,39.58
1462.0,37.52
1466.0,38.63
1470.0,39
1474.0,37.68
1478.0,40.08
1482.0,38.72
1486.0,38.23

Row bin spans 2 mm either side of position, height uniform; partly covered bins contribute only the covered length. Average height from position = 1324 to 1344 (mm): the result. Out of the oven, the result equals 39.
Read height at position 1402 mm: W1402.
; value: 38.34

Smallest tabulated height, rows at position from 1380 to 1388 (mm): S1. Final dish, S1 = 41.41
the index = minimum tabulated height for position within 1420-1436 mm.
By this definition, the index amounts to 39.46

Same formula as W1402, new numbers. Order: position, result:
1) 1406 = 42.39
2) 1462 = 37.52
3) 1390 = 41.41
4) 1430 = 42.13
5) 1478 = 40.08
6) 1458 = 39.58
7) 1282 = 36.49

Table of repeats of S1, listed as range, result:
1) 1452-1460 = 38.18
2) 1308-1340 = 37.69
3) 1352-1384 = 38.64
